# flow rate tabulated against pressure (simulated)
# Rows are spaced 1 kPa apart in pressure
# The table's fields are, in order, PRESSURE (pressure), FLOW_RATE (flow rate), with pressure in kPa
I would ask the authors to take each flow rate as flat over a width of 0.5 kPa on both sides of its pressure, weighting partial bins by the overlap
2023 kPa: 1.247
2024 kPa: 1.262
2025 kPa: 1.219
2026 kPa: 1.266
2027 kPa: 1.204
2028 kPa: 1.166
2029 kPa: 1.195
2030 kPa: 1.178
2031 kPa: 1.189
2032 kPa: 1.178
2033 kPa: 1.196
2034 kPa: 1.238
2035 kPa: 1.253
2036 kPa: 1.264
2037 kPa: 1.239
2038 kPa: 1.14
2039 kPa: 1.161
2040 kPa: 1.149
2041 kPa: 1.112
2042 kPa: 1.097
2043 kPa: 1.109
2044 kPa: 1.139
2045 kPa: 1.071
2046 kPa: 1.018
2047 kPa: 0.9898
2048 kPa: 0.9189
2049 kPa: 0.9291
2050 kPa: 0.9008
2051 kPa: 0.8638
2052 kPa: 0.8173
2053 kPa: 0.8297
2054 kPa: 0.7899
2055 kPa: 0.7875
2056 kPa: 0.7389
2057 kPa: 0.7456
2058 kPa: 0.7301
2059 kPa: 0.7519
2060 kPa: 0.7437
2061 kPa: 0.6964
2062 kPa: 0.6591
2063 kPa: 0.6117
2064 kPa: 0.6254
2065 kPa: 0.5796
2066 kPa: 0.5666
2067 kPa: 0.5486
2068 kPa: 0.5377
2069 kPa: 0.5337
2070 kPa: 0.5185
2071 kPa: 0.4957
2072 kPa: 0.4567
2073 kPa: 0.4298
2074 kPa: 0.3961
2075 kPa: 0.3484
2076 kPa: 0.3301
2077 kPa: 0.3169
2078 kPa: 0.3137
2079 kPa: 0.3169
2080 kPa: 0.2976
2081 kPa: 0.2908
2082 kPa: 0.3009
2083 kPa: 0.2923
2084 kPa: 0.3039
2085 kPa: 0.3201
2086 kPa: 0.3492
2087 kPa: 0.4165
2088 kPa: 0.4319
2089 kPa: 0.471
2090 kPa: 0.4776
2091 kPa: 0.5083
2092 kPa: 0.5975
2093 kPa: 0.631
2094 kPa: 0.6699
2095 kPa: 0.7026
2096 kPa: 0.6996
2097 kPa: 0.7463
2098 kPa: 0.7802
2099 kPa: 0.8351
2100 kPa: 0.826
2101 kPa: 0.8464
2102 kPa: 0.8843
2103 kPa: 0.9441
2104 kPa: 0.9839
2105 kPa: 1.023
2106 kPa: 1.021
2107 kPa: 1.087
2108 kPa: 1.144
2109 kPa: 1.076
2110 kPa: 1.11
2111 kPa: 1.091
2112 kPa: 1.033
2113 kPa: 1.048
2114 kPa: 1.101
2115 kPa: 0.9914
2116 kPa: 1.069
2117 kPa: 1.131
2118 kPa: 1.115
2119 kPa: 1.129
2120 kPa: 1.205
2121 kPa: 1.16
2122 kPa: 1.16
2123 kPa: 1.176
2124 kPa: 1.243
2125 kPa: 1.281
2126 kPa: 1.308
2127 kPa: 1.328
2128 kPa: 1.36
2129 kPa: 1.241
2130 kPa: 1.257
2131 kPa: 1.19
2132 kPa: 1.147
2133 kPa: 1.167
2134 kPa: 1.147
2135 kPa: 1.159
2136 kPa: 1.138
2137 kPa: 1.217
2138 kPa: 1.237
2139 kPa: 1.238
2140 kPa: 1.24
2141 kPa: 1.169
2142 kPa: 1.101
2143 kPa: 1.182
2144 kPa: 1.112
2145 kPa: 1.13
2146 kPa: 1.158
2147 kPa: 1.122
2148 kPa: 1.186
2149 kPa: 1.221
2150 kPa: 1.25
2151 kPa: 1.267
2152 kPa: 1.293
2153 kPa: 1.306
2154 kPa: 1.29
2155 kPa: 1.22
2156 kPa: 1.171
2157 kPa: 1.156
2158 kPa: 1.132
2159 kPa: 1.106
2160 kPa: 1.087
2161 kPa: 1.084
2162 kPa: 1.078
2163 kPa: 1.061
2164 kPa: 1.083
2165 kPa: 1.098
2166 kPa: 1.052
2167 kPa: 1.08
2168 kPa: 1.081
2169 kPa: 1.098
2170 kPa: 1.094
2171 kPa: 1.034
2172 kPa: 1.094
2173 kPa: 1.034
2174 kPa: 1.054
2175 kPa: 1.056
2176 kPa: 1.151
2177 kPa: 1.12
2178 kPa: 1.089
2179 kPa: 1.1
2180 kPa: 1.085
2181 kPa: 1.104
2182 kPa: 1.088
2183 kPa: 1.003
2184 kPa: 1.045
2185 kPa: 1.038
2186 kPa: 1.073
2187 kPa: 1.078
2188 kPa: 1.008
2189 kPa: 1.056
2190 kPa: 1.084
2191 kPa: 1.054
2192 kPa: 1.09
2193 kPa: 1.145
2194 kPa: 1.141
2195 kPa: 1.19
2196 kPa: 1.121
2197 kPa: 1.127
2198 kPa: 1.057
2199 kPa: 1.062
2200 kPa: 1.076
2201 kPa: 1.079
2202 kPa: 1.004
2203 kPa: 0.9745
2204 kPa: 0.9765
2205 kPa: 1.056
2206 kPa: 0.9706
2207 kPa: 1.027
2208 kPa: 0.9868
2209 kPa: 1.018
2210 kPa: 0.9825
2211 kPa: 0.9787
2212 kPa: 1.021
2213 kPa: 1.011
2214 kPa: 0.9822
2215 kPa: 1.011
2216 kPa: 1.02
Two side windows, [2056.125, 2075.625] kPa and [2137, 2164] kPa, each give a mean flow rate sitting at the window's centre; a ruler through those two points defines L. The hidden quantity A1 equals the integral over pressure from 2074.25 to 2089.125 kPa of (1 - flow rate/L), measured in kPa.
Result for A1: 7.6 kPa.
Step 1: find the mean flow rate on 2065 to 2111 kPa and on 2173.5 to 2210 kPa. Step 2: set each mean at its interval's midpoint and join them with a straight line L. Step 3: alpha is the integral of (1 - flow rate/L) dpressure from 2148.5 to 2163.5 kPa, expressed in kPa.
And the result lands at -4.6 kPa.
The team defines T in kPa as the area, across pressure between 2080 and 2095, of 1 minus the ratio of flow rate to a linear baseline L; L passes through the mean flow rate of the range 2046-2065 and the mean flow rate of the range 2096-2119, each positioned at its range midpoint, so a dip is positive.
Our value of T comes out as 7.85 kPa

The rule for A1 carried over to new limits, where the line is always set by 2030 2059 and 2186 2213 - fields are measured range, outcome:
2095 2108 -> 1.8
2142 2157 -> -2.3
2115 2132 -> -2.7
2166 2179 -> -0.4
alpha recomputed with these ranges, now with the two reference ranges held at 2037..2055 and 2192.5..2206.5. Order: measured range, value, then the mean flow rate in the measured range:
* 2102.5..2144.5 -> -4.5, 1.15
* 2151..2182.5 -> -1.9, 1.12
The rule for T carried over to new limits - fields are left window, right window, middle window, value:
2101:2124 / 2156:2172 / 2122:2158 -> -4.2 kPa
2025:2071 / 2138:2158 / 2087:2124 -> 6.1 kPa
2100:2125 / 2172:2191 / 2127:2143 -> -2.0 kPa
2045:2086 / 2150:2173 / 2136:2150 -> -2.0 kPa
